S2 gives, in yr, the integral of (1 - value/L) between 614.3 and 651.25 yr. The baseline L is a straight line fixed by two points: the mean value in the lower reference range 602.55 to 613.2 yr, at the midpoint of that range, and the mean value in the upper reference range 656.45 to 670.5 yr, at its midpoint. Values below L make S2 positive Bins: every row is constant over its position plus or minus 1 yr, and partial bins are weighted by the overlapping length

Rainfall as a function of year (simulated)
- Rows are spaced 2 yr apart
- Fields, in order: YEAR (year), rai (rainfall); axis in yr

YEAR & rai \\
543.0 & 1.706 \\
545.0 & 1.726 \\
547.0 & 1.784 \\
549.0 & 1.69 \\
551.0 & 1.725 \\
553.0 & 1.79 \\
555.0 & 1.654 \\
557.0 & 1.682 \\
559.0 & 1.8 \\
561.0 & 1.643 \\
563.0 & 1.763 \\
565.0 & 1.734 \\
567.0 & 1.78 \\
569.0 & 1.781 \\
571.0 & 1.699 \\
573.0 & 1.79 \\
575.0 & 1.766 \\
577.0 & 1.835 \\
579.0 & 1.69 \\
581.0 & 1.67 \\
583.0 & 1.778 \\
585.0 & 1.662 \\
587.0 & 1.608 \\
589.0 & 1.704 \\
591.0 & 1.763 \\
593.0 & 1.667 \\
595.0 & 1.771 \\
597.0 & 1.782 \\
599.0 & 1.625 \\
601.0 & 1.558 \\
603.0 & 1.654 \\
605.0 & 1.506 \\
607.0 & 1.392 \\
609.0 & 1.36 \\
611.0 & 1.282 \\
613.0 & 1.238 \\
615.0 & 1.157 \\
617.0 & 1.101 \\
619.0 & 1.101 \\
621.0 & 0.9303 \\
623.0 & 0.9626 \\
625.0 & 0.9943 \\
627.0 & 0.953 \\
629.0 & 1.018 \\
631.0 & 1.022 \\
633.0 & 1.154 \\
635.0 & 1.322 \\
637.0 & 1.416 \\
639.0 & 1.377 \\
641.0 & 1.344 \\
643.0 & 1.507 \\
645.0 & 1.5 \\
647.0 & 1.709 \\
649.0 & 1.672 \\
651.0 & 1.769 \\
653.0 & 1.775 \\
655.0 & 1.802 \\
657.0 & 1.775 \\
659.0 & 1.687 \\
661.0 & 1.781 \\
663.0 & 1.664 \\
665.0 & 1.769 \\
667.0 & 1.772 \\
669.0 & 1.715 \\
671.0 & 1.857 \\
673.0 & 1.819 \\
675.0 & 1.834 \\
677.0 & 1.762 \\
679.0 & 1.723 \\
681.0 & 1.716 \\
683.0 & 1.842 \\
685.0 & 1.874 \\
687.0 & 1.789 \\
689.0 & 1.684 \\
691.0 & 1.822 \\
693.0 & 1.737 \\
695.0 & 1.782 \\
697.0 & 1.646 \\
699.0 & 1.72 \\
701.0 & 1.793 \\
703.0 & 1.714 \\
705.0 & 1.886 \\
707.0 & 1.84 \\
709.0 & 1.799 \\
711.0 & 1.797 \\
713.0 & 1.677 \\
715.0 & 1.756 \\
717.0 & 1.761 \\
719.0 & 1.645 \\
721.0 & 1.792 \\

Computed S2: 7.3 yr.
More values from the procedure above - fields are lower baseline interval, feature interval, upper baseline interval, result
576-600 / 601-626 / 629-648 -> 4.91 yr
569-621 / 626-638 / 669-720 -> 3.59 yr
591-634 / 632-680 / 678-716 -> -3.03 yr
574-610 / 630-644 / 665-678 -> 3.45 yr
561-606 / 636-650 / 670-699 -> 1.96 yr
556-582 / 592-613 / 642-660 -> 2.14 yr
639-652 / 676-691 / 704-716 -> -0.65 yr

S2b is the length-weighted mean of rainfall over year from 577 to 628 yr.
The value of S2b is 1.44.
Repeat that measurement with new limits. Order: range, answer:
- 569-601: 1.72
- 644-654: 1.69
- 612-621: 1.12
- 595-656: 1.37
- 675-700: 1.76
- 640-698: 1.73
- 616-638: 1.09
